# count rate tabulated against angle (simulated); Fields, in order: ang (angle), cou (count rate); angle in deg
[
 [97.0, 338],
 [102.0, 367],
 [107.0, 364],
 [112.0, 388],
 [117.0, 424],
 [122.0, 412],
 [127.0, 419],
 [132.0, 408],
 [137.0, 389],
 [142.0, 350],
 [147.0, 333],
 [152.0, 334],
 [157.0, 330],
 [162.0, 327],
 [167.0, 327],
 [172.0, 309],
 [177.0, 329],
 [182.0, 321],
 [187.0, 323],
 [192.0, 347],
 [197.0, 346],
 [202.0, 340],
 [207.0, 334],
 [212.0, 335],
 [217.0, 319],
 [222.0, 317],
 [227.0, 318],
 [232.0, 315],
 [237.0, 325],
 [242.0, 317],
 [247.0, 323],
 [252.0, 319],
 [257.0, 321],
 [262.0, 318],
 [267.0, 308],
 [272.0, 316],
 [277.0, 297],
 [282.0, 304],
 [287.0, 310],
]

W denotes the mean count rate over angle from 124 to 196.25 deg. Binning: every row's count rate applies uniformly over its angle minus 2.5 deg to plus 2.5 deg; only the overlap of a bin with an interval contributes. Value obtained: 347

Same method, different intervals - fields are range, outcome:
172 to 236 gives 328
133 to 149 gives 363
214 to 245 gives 319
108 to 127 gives 406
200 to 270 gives 322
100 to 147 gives 388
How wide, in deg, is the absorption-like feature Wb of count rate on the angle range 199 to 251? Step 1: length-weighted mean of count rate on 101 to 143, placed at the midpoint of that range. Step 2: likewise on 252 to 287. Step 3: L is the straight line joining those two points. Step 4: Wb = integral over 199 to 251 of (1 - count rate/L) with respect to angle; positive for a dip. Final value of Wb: 1.8 deg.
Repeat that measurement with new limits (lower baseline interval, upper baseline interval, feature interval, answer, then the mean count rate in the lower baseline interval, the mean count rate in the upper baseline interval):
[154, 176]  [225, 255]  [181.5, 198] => -0.6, 324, 320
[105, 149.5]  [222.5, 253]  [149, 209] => 4.2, 388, 319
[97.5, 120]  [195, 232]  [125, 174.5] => 1.3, 382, 329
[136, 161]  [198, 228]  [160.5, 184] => 1.1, 343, 329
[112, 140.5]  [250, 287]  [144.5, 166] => 3.1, 406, 312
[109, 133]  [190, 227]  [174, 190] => 1.4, 409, 333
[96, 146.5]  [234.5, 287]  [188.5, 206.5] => 0.2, 385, 315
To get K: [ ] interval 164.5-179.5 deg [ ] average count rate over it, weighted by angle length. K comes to 322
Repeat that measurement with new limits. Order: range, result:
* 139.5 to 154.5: 339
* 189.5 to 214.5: 340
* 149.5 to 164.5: 330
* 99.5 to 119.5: 386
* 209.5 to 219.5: 327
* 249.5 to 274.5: 316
